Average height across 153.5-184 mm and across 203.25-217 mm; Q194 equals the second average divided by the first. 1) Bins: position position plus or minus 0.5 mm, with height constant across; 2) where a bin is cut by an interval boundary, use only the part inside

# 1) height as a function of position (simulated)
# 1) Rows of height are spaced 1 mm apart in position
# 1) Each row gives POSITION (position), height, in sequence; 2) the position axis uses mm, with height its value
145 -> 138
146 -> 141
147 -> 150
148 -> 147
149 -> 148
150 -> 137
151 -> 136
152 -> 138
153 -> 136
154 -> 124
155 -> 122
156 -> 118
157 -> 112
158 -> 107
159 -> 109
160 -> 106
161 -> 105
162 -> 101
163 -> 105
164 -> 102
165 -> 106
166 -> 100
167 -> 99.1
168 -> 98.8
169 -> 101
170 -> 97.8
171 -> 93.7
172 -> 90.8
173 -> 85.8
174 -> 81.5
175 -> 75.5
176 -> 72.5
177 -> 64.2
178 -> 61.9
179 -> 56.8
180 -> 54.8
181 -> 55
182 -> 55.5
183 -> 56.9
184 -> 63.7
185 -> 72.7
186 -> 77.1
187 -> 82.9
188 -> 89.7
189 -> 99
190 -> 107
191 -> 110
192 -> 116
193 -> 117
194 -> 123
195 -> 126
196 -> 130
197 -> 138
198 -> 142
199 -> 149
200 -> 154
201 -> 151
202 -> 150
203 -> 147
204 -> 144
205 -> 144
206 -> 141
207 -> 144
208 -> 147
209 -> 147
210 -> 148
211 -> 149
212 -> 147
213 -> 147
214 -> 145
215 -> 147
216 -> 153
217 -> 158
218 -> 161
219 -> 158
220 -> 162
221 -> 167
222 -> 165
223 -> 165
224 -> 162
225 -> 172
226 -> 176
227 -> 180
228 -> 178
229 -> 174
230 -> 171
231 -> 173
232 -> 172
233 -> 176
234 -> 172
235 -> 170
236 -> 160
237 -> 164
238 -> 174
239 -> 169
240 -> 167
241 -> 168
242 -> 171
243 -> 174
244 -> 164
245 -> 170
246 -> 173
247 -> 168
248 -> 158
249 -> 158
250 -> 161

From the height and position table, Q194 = 1.6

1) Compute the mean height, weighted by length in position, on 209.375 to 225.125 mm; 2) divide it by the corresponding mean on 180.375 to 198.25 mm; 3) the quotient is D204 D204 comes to 1.61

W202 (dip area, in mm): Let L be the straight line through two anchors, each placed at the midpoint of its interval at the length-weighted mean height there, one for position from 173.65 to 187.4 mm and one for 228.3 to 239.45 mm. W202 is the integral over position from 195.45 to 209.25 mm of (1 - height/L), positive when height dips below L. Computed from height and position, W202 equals -4.6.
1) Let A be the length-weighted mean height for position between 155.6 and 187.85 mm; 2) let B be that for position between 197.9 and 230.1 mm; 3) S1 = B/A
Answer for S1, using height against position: 1.80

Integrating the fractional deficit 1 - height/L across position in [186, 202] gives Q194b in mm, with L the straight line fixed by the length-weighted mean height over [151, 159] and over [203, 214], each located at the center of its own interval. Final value 2.07 mm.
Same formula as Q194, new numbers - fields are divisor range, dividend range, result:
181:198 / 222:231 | 1.76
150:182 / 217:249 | 1.73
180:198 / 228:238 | 1.79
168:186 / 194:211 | 1.94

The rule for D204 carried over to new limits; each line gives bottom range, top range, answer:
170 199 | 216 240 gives 1.86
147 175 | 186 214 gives 1.19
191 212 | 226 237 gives 1.23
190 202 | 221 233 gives 1.30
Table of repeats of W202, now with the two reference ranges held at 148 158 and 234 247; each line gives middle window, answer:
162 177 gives 4.8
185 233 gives 3.4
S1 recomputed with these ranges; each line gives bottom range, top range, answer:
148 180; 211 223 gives 1.51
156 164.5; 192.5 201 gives 1.27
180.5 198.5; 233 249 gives 1.72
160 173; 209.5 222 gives 1.54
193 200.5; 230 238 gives 1.25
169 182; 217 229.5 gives 2.25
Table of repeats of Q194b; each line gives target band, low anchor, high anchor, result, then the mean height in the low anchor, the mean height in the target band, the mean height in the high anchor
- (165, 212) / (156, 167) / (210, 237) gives 9.0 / 106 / 107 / 164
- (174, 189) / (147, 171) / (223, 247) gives 7.2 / 116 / 68.6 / 171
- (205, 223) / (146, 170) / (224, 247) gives 0.5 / 118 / 152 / 171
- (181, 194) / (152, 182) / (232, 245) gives 3.3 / 94.6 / 87.4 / 169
